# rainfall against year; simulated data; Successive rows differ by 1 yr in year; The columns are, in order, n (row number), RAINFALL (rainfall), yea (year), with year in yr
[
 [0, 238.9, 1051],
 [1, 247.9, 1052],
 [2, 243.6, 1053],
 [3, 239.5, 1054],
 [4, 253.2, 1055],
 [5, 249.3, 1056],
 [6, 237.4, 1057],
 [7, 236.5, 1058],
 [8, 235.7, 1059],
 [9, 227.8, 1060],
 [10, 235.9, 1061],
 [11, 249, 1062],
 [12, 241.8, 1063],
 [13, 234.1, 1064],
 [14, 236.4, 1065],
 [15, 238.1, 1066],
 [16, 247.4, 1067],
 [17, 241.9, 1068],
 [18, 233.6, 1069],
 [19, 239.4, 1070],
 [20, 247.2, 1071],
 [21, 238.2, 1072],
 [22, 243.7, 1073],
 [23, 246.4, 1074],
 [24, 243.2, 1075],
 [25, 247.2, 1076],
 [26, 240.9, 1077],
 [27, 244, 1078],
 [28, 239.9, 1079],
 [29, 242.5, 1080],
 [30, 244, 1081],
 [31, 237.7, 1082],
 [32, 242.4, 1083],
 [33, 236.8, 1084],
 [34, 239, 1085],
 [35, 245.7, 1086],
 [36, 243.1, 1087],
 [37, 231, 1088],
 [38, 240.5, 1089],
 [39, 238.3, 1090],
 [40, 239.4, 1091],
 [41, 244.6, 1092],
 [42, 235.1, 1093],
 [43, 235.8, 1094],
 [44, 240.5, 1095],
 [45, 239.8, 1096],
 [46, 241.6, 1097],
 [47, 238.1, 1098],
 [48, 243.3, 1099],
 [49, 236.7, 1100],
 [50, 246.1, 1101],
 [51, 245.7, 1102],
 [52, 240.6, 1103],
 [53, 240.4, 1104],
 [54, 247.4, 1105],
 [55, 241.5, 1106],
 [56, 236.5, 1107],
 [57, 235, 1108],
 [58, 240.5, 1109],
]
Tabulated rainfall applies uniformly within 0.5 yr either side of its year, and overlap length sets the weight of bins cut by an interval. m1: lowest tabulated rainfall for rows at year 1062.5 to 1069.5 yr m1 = 233.6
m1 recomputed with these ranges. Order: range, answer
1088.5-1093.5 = 235.1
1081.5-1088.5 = 231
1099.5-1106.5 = 236.7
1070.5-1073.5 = 238.2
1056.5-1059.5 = 235.7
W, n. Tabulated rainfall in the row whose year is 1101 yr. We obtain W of 246.1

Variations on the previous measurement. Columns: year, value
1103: 240.6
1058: 236.5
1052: 247.9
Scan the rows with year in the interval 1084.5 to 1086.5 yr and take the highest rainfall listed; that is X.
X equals 245.7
